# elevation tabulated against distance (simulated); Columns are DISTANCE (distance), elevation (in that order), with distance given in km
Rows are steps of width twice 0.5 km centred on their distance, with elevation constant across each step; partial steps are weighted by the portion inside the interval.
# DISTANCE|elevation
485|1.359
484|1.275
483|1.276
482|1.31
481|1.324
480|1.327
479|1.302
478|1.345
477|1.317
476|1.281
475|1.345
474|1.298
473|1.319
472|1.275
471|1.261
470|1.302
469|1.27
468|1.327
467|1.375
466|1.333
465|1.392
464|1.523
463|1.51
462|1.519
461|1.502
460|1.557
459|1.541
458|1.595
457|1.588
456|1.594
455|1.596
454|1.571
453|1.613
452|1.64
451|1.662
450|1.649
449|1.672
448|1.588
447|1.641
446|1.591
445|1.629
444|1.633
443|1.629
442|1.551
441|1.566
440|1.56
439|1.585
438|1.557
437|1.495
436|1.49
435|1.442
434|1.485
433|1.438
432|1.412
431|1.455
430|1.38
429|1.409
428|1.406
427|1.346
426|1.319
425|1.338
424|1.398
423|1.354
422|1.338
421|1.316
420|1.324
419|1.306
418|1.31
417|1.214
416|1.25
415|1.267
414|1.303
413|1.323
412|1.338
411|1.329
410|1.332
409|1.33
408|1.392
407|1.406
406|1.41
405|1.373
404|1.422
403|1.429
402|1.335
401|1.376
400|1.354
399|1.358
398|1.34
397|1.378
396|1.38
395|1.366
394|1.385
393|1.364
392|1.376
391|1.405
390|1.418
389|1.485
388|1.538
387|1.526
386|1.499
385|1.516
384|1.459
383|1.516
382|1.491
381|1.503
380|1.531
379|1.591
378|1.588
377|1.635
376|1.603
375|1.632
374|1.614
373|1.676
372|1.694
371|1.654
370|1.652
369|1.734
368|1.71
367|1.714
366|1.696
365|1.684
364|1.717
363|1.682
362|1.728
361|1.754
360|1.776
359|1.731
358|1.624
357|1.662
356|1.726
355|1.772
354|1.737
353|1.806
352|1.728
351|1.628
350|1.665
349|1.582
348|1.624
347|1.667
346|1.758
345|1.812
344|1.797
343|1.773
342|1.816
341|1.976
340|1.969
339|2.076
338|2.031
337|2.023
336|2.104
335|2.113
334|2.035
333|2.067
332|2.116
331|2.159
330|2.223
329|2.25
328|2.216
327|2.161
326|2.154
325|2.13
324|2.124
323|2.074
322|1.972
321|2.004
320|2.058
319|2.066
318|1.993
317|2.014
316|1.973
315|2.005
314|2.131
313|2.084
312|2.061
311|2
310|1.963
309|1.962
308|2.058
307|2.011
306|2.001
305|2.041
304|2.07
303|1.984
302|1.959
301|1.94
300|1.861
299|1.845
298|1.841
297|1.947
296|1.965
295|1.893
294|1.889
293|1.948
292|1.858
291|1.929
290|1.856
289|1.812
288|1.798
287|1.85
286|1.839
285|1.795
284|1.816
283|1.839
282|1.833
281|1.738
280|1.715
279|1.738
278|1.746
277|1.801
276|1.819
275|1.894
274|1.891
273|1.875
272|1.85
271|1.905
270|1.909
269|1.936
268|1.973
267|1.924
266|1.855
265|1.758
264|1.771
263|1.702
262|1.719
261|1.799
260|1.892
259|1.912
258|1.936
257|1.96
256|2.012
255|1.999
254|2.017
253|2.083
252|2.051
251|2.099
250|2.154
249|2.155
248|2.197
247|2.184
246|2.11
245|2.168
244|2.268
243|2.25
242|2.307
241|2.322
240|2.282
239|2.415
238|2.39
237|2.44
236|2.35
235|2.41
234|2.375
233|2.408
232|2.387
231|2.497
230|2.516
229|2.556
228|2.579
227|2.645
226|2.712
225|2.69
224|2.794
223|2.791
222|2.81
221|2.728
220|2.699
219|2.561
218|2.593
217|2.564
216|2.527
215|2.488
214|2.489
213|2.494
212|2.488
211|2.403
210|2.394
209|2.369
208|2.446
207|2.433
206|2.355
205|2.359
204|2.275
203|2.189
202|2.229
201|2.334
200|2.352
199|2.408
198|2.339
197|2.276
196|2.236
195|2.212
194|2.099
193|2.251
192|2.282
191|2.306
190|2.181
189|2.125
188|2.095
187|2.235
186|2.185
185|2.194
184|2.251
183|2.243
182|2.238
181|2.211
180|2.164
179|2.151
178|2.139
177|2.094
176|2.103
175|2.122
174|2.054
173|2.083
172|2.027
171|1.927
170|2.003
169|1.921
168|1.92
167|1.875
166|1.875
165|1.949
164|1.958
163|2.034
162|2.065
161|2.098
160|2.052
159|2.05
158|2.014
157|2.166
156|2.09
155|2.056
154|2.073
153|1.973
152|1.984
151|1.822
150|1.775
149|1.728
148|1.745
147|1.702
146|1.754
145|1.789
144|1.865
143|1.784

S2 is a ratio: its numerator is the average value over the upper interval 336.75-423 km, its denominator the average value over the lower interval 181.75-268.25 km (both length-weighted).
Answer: 0.68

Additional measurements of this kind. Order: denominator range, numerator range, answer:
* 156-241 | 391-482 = 0.62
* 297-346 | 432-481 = 0.73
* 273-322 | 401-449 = 0.74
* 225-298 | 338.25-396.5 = 0.80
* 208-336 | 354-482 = 0.70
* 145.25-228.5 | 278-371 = 0.85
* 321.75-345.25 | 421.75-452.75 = 0.73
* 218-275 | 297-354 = 0.89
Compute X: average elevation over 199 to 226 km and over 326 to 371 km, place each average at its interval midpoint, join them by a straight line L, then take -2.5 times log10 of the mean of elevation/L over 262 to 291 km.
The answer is 0.196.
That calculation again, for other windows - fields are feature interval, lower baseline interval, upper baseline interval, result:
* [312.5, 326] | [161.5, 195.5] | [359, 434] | -0.21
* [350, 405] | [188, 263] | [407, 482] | 0.09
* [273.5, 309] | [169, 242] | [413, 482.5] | 0.08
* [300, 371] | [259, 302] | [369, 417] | -0.16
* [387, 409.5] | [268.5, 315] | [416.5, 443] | 0.10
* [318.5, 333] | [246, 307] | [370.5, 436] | -0.23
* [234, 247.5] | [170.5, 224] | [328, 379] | -0.06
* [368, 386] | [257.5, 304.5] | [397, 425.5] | -0.08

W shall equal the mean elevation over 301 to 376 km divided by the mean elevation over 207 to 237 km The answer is 0.7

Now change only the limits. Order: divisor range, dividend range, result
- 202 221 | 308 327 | 0.83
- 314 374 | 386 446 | 0.75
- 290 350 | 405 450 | 0.72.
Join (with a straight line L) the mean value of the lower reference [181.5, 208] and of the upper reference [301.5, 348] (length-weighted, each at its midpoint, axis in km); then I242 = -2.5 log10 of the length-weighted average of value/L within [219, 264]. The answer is -0.05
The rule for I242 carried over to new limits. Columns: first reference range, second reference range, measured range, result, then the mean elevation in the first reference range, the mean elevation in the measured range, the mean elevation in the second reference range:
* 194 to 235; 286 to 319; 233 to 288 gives 0.105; 2.47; 2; 1.95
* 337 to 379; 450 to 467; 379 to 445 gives 0.152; 1.73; 1.42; 1.54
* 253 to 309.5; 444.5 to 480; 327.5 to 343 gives -0.174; 1.89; 2.07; 1.47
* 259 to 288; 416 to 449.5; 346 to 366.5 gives -0.043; 1.83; 1.7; 1.46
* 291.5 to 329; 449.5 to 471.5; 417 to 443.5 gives 0.123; 2.01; 1.43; 1.5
